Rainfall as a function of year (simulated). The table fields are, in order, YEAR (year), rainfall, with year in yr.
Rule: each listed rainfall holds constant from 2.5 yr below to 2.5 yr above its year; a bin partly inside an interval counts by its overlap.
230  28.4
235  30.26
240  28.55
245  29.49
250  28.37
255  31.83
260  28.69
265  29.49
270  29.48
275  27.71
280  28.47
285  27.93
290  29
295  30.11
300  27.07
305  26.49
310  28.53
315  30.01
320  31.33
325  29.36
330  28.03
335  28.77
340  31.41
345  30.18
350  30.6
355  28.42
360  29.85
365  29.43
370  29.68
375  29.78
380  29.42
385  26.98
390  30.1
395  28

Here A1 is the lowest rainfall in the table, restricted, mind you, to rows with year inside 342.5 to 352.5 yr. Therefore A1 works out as 30.18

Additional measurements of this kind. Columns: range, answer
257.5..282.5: 27.71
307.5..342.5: 28.03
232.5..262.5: 28.37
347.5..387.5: 26.98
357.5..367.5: 29.43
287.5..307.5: 26.49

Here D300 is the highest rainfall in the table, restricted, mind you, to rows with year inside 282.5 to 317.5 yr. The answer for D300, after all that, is 30.11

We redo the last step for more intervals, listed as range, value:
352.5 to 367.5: 29.85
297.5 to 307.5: 27.07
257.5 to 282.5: 29.49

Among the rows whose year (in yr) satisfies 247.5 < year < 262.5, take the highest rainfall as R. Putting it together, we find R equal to 31.83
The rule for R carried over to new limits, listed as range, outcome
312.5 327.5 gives 31.33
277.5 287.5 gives 28.47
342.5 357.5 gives 30.6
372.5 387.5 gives 29.78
